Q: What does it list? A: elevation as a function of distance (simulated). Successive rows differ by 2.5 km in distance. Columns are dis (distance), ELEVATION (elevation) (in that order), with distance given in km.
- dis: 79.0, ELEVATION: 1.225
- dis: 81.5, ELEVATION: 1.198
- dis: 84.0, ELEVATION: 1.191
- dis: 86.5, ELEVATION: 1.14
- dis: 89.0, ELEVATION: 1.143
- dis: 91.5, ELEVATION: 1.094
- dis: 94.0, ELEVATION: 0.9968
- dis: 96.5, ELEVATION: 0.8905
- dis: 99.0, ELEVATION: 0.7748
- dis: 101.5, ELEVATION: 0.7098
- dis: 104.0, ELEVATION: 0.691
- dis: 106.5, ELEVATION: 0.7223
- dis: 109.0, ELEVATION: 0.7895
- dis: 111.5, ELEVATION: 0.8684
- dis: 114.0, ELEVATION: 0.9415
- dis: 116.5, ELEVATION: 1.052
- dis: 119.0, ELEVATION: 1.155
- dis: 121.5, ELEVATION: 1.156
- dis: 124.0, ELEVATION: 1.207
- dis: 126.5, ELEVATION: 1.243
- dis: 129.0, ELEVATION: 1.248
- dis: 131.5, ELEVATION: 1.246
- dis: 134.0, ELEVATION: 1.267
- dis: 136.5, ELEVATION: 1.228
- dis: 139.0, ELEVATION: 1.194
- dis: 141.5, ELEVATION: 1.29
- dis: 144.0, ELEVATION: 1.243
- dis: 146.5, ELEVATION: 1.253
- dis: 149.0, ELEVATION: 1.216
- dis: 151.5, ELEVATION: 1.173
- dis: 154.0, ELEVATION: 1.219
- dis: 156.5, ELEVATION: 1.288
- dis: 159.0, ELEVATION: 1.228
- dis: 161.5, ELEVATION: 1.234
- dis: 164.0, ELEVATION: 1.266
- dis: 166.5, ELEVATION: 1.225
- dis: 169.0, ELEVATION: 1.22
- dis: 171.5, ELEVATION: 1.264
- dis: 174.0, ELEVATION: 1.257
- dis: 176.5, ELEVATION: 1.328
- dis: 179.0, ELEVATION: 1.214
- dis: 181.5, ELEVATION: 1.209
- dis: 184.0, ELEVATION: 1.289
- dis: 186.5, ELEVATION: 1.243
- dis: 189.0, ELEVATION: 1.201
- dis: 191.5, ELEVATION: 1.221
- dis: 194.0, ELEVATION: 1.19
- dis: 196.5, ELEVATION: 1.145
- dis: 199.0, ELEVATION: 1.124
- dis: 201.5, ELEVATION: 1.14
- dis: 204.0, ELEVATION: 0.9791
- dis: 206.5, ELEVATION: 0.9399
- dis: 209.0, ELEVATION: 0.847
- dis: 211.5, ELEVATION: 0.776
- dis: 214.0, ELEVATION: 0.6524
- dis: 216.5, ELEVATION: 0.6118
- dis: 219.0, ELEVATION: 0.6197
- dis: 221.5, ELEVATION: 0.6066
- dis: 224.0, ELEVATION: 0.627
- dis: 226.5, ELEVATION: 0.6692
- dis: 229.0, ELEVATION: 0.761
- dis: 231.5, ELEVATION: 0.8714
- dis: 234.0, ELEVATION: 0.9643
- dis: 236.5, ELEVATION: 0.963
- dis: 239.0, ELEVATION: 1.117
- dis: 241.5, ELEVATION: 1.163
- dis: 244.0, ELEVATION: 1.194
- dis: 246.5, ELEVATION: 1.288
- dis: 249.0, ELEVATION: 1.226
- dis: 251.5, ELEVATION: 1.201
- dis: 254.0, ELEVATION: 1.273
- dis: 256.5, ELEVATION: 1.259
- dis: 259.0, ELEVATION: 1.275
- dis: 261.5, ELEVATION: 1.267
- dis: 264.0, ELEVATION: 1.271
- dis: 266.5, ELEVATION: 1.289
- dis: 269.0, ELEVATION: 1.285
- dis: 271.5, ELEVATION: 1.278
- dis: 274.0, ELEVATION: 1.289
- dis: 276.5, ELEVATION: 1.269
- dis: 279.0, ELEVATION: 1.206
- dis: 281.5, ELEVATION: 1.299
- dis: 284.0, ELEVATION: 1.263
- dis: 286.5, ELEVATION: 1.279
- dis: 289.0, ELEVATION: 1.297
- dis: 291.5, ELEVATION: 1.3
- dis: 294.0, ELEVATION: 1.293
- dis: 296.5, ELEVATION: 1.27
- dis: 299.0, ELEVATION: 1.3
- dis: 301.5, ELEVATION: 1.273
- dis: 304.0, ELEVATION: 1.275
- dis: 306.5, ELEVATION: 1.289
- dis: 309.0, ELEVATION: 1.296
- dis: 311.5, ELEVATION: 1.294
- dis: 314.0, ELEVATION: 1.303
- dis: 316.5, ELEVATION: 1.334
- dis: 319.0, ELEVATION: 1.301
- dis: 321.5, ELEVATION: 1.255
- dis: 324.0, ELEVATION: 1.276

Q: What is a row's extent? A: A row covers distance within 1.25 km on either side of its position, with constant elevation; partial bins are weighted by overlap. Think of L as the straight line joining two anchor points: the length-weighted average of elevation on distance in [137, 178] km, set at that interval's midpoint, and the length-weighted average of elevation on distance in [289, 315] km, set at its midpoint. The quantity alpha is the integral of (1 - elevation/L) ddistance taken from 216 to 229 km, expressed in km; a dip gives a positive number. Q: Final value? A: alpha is 6.41 km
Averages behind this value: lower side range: 1.24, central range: 0.641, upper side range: 1.29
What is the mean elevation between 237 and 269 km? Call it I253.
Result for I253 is 1.23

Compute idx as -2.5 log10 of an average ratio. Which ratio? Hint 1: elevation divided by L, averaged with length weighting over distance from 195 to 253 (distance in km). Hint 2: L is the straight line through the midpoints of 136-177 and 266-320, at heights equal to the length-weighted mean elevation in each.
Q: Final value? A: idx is 0.325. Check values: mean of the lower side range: 1.24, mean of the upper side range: 1.29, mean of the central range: 0.937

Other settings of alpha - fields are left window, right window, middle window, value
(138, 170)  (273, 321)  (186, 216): 5.5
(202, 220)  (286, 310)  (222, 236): 1.9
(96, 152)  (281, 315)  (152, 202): -4.0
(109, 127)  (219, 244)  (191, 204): -3.1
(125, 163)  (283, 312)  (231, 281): 2.7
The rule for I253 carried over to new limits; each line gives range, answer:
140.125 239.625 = 1.07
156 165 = 1.25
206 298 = 1.08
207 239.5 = 0.772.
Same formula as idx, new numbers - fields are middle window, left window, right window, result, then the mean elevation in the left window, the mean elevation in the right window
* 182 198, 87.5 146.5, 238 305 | -0.06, 1.05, 1.26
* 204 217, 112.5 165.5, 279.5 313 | 0.48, 1.21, 1.29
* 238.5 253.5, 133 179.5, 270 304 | 0.05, 1.24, 1.28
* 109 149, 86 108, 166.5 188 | -0.12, 0.898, 1.25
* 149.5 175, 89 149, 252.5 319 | -0.11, 1.06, 1.28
